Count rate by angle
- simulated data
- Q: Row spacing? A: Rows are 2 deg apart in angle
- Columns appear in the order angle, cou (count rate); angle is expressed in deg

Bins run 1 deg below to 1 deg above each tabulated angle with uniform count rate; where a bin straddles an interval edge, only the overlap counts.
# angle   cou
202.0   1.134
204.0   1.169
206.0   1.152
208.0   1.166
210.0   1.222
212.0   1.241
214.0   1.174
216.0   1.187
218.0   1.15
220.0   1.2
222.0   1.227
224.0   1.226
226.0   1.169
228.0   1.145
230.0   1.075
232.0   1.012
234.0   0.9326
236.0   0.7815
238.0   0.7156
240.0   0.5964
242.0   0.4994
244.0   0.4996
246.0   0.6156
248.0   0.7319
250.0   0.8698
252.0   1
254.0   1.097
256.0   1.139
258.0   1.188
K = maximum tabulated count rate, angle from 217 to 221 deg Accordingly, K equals 1.2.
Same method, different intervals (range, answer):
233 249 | 0.9326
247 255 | 1.097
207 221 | 1.241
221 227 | 1.227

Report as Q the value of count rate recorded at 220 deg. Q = 1.2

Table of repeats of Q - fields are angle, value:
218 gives 1.15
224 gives 1.226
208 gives 1.166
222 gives 1.227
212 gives 1.241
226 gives 1.169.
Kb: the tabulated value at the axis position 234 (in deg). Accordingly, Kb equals 0.9326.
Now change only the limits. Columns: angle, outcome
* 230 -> 1.075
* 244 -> 0.4996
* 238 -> 0.7156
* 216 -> 1.187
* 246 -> 0.6156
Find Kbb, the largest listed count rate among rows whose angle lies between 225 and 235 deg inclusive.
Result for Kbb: 1.169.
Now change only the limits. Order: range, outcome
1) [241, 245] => 0.4996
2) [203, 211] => 1.222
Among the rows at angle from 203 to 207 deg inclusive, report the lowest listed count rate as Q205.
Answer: 1.152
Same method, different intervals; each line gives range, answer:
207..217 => 1.166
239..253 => 0.4994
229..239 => 0.7156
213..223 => 1.15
